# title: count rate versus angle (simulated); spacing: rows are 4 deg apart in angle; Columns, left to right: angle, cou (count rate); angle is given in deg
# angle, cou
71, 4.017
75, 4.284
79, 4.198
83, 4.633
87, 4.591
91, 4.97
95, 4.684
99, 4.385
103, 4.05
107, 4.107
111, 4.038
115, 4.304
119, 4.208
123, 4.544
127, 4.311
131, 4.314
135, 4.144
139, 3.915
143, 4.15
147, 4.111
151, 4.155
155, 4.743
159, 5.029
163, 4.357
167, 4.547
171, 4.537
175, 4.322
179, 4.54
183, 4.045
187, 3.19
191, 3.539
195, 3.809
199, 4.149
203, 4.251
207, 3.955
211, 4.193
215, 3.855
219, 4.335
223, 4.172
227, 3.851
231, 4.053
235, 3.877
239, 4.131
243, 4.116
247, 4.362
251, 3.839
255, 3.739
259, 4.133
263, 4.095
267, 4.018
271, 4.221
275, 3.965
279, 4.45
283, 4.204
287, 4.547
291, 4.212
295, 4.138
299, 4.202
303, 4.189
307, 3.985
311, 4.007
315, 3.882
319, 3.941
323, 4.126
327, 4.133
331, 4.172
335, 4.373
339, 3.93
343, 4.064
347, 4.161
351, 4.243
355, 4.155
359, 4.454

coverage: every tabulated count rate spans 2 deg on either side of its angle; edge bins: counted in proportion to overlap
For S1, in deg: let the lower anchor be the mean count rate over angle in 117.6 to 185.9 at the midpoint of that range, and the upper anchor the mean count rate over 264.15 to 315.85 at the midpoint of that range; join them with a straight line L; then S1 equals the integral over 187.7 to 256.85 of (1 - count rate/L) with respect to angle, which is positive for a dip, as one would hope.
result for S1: 4.0 deg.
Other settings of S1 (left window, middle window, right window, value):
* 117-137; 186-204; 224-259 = 1.4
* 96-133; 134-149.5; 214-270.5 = 0.5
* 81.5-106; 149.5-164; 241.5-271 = -0.8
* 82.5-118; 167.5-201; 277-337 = 2.1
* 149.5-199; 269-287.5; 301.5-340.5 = -0.6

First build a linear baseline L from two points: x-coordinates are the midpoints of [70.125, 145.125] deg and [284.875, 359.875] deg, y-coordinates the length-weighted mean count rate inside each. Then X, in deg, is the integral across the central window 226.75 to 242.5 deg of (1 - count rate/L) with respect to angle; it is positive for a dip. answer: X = 0.8 deg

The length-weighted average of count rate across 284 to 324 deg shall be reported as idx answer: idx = 4.12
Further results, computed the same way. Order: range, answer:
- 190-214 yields 4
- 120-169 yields 4.36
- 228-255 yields 4.03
